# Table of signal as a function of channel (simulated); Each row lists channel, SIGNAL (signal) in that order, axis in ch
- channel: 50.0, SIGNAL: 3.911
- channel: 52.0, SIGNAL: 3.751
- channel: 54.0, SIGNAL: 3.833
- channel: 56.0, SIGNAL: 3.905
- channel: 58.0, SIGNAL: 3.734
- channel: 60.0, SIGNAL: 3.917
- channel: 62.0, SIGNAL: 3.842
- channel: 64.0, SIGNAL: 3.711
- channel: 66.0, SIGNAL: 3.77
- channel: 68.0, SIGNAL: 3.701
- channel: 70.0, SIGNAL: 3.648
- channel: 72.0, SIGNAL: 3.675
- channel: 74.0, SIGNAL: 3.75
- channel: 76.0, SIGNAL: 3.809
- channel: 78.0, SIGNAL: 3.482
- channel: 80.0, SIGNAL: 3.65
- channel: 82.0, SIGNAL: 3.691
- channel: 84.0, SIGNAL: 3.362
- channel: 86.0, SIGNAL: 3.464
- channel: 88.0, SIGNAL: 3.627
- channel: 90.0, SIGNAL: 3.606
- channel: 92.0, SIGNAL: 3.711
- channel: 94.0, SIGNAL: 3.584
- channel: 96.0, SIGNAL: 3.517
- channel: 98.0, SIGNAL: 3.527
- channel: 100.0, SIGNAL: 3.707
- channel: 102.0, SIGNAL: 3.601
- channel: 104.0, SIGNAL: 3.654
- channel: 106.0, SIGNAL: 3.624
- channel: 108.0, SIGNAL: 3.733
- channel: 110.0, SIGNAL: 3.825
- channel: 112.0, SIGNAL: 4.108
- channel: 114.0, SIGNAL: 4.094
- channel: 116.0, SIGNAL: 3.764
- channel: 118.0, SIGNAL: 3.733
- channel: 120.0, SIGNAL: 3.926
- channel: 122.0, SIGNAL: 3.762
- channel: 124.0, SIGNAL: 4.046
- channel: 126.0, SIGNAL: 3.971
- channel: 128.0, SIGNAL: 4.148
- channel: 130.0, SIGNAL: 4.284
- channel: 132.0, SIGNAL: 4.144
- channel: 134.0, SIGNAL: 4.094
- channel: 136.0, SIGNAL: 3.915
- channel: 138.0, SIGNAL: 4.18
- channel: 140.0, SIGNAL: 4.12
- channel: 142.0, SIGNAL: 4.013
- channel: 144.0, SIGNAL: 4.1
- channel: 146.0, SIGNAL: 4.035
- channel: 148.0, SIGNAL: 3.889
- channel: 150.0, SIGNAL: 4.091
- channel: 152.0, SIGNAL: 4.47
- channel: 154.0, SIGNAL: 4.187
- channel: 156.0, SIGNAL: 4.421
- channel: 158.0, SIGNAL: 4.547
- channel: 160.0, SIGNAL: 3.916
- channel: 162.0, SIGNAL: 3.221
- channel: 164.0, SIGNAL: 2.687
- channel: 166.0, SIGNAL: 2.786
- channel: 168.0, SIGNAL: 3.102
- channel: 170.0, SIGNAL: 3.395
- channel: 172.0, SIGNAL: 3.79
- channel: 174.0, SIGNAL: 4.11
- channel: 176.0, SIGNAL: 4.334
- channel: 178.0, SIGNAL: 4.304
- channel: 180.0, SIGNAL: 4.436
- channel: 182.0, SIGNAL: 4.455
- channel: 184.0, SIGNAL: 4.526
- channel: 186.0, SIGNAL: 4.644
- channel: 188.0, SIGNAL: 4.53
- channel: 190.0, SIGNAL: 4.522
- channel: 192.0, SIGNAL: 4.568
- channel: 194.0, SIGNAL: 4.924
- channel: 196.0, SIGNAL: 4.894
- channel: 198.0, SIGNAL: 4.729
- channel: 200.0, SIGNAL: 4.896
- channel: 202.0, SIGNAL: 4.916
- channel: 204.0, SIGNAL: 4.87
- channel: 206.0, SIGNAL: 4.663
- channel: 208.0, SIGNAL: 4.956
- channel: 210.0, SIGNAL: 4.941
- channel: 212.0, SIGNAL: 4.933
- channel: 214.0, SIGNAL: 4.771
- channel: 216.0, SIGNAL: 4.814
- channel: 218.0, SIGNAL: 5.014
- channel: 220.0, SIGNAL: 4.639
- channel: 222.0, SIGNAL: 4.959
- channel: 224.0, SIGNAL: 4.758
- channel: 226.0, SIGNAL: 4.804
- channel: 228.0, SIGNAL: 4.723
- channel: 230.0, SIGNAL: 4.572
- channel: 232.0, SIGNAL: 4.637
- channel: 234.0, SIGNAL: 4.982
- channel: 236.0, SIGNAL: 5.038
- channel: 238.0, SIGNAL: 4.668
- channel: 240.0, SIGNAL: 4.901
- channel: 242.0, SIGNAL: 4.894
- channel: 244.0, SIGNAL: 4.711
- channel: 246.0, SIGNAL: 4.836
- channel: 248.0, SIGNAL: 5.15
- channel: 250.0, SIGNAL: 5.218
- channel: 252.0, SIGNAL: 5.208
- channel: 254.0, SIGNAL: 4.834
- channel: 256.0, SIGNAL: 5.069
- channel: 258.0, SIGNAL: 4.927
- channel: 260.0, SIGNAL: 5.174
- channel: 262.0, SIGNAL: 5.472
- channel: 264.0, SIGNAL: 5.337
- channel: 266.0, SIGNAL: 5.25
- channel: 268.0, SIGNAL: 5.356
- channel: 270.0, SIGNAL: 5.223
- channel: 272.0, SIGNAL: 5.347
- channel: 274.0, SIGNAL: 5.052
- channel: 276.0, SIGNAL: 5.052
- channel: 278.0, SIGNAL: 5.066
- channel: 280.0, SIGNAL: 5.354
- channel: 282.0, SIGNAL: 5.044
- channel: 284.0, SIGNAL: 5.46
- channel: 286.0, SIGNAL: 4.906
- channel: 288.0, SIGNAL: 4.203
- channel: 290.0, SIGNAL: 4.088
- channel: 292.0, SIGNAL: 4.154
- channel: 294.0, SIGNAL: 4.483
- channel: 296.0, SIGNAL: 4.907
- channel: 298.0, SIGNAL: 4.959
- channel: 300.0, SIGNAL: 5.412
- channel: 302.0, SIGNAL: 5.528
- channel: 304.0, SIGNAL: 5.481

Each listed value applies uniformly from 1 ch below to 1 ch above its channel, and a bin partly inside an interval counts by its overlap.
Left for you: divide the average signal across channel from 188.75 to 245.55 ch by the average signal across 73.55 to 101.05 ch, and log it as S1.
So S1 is 1.3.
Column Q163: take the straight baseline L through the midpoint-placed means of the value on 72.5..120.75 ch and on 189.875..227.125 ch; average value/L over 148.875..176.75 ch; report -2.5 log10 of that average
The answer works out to 0.15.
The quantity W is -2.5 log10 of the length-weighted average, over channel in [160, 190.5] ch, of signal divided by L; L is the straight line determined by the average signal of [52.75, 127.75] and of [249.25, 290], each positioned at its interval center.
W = 0.13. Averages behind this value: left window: 3.74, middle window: 3.91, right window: 5.1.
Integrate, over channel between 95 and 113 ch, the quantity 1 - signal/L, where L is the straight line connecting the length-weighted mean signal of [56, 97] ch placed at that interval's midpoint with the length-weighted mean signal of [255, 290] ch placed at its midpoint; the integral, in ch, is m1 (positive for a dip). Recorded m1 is 0.8 ch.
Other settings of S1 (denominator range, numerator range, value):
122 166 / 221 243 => 1.21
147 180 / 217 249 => 1.26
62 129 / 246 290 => 1.37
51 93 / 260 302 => 1.36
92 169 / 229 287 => 1.31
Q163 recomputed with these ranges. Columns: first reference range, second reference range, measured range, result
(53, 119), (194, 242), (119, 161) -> 0.02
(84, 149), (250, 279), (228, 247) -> 0.03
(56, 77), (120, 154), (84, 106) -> 0.09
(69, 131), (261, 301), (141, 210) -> 0.01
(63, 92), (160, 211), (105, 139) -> -0.02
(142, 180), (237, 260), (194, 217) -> -0.10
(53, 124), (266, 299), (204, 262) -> -0.06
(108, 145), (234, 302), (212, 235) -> -0.02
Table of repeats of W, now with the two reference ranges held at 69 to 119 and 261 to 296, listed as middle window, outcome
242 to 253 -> -0.05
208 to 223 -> -0.08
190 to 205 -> -0.09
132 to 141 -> -0.03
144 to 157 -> -0.03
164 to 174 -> 0.27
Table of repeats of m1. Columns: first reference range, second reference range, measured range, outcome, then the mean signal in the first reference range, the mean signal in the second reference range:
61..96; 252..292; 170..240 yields -1.6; 3.65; 5.04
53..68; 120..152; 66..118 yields 3.1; 3.81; 4.06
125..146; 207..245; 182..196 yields -0.3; 4.09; 4.83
